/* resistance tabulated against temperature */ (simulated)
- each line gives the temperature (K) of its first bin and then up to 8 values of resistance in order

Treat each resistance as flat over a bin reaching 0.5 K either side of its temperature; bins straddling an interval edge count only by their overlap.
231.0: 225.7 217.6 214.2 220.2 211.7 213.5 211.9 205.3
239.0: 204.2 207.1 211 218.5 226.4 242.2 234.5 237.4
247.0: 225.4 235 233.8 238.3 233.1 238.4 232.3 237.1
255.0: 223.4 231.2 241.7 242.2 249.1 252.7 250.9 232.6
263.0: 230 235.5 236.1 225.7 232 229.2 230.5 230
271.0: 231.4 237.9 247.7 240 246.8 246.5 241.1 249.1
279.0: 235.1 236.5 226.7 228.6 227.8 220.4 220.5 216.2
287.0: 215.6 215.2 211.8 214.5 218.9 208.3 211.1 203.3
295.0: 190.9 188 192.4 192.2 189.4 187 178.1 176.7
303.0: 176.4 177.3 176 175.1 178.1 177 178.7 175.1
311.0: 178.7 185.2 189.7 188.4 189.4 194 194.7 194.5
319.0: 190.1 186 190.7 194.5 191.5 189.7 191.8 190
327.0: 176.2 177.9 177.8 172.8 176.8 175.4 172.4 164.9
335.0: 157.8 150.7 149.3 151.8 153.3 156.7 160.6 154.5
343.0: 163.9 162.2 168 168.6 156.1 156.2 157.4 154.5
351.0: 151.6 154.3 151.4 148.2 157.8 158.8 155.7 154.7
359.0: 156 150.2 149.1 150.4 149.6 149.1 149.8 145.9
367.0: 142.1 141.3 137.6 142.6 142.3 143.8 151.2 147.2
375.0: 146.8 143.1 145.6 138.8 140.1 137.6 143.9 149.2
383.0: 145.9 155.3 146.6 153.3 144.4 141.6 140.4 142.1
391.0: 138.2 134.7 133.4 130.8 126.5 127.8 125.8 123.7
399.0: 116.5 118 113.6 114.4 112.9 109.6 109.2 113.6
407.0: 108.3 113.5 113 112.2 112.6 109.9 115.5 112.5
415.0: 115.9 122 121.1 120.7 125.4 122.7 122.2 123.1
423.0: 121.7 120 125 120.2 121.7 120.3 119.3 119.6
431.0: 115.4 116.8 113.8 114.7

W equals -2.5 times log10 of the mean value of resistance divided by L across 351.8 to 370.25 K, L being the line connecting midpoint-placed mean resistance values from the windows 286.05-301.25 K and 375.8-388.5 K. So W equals 0.06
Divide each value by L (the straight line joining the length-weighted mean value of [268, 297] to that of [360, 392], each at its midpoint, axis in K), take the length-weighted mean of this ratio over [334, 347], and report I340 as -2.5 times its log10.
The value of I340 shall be 0.11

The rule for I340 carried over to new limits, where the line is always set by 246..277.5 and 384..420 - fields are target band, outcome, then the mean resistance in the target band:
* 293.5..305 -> 0.114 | 186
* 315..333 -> 0.005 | 186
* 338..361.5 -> 0.063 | 156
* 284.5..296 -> 0.017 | 210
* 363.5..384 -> 0.015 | 144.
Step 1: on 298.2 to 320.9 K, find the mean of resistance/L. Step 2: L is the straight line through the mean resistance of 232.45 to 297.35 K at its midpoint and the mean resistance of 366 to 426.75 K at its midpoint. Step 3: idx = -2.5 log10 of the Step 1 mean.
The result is 0.06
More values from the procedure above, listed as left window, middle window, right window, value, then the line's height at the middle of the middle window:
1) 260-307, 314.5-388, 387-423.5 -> 0.03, 164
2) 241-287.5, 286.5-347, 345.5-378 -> 0.04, 189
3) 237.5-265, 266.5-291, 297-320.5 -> -0.11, 209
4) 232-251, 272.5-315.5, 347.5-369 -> -0.08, 190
